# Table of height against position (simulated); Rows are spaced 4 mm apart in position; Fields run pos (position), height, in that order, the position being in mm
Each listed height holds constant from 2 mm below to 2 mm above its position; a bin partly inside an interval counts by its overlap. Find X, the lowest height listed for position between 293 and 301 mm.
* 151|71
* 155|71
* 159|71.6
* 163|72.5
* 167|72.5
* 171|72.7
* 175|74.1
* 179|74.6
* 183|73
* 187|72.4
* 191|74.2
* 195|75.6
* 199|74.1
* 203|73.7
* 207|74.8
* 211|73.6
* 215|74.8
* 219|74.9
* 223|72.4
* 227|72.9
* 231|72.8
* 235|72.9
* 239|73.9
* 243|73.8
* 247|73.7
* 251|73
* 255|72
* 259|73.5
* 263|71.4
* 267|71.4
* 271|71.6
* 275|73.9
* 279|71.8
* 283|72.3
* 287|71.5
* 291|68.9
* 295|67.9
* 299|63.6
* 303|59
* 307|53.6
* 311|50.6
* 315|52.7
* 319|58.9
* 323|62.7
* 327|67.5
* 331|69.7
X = 63.6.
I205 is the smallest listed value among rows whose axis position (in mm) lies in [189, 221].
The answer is 73.6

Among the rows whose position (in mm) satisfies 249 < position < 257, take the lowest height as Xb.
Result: 72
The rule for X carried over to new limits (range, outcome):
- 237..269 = 71.4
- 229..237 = 72.8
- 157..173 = 71.6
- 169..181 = 72.7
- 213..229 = 72.4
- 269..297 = 67.9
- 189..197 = 74.2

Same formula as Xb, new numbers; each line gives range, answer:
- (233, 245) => 72.9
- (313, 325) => 52.7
